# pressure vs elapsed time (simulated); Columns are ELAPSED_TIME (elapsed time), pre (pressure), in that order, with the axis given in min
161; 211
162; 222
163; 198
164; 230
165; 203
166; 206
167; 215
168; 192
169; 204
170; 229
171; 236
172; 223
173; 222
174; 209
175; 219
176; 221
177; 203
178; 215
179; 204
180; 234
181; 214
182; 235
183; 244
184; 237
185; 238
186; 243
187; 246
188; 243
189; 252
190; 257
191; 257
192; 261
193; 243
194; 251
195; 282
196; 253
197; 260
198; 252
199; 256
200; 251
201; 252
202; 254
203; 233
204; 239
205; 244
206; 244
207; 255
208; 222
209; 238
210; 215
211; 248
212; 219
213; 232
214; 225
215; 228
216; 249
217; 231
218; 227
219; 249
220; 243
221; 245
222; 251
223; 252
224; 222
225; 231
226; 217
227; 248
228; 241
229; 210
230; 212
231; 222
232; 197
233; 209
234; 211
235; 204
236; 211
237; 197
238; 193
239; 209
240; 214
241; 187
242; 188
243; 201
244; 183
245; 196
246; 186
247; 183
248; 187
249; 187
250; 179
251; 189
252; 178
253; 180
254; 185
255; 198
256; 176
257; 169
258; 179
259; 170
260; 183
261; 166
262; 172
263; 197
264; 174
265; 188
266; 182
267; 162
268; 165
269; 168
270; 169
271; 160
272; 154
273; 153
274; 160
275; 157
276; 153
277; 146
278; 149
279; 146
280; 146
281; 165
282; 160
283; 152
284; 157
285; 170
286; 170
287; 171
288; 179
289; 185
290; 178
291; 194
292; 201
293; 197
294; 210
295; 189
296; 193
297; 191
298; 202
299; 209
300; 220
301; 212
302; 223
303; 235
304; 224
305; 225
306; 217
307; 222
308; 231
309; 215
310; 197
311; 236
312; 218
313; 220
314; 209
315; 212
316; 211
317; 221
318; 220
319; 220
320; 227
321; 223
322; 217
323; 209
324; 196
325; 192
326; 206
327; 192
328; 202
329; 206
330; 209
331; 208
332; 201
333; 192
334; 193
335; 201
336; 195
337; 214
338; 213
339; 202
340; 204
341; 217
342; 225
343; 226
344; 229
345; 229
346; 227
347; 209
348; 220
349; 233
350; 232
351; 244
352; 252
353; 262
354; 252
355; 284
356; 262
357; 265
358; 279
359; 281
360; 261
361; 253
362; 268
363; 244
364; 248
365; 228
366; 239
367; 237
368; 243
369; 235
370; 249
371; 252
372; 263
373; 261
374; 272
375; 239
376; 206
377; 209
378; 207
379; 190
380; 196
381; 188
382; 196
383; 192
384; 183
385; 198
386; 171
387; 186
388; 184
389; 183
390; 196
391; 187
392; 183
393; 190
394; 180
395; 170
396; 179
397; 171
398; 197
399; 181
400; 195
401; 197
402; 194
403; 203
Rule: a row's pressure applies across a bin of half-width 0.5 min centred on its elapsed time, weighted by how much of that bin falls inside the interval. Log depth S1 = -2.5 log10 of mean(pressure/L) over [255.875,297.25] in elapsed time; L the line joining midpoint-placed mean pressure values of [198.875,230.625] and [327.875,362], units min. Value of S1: 0.34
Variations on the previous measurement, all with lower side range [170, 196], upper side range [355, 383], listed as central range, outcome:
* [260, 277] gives 0.38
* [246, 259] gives 0.29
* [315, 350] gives 0.13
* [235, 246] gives 0.20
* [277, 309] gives 0.24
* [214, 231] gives 0.01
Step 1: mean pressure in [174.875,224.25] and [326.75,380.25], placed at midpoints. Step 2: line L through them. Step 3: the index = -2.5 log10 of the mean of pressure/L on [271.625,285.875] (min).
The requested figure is 0.45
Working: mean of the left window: 240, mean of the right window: 231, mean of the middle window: 155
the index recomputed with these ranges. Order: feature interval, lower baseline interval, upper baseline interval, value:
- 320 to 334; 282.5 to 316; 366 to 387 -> 0.02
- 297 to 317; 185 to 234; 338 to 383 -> 0.10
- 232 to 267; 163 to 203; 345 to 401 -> 0.22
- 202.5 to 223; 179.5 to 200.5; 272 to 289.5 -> -0.05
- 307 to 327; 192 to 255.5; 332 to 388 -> 0.06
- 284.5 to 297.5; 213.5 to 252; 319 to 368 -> 0.18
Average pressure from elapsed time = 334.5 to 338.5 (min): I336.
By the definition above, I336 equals 206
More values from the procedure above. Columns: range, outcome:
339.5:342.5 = 215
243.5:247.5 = 187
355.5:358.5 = 269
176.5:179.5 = 207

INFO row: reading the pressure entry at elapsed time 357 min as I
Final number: 265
